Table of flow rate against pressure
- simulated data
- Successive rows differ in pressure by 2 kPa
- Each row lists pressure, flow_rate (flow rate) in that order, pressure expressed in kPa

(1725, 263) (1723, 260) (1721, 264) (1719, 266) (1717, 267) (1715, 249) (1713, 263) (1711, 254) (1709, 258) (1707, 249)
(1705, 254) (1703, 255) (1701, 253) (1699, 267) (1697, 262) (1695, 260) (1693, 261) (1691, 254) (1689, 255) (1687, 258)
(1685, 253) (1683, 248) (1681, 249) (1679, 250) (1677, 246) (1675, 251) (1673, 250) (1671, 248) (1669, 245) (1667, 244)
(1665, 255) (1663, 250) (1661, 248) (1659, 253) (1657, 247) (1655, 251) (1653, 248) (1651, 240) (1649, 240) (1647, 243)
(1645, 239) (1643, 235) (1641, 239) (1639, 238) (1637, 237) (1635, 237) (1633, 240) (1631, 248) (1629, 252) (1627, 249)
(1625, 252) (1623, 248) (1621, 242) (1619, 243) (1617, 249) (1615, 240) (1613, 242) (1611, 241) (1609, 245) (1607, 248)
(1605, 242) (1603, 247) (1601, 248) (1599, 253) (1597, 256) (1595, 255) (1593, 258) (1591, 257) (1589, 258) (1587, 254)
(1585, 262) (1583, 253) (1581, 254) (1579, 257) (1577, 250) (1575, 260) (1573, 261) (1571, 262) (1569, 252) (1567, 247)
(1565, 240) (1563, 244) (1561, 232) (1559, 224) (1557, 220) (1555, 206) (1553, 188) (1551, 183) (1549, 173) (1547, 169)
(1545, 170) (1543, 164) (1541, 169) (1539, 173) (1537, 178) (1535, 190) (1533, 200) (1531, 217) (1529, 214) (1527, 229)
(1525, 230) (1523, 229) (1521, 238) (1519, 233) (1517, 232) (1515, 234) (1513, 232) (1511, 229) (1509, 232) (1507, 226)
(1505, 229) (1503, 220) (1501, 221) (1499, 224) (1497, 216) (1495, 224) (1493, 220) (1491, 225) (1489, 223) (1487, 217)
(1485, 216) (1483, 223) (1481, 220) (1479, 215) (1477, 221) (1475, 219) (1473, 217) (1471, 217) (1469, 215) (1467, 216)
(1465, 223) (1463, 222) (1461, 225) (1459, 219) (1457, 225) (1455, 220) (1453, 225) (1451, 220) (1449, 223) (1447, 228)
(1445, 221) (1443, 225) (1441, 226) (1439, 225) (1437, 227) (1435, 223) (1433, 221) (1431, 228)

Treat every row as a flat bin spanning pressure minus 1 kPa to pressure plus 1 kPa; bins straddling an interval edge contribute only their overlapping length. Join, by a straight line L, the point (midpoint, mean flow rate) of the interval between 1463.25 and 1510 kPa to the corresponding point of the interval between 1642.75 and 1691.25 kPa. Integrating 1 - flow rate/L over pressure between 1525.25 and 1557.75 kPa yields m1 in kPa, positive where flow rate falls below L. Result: 5.4 kPa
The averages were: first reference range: 221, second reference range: 248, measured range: 191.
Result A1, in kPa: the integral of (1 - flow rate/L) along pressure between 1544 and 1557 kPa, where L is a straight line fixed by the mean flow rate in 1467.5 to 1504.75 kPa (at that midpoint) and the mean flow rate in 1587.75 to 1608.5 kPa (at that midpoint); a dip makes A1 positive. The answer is 2.94 kPa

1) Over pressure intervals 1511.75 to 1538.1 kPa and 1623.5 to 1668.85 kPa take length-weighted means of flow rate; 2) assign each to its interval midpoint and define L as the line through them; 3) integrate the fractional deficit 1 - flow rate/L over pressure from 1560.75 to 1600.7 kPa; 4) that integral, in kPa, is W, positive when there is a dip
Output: -3.9 kPa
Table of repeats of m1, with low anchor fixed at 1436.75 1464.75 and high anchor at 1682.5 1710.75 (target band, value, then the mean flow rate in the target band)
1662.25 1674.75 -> 0.2 kPa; 249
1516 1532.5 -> 0.5 kPa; 227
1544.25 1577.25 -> 2.2 kPa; 222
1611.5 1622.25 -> 0.1 kPa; 243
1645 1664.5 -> 0.3 kPa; 246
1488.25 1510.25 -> 0.6 kPa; 224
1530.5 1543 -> 2.7 kPa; 185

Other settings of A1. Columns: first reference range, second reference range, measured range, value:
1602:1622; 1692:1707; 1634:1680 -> 1.2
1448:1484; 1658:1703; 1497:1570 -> 5.3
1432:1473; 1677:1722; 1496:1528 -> 0.3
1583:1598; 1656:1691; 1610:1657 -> 1.9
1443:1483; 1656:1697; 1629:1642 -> 0.3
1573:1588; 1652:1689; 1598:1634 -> 1.1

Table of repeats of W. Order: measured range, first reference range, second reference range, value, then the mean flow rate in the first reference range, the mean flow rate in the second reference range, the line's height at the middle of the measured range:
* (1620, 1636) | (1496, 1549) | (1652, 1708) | -0.5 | 211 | 252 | 239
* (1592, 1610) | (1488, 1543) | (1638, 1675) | -1.2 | 217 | 245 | 234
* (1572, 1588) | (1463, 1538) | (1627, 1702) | -1.5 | 221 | 248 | 234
